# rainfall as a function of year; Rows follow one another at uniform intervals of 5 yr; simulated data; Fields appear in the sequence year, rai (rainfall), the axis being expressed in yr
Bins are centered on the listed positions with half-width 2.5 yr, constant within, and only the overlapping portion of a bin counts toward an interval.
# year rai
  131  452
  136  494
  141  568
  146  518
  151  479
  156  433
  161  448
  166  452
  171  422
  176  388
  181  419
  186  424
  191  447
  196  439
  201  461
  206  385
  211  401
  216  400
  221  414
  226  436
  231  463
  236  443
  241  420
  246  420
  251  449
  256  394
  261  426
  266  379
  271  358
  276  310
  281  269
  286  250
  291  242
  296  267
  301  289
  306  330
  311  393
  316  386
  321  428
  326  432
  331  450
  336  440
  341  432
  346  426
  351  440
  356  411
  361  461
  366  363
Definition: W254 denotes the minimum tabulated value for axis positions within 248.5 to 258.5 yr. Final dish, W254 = 394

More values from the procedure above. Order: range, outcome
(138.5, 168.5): 433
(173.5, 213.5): 385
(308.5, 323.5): 386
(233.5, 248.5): 420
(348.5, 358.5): 411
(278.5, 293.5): 242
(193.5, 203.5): 439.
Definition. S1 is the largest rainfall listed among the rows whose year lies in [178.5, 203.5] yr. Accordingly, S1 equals 461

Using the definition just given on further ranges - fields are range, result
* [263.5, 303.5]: 379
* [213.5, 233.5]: 463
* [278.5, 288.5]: 269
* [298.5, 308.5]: 330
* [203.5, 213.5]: 401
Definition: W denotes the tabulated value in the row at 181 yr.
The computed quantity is 419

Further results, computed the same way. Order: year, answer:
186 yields 424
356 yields 411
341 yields 432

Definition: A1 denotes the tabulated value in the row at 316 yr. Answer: 386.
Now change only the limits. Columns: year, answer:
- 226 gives 436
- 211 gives 401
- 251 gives 449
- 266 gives 379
